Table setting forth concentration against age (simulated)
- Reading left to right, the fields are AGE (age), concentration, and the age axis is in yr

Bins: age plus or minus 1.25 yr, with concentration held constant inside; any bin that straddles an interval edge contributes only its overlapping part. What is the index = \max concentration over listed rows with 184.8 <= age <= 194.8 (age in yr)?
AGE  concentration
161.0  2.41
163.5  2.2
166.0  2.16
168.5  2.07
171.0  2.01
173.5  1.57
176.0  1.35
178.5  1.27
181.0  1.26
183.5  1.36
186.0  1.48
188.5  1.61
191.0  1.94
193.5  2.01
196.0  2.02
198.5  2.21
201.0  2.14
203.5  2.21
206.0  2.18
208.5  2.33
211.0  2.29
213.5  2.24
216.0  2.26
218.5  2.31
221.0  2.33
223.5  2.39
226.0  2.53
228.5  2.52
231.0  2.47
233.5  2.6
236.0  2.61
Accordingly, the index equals 2.01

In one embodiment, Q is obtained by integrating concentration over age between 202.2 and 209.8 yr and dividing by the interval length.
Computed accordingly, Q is 2.24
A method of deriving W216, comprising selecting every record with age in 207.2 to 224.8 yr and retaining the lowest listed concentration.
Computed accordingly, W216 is 2.24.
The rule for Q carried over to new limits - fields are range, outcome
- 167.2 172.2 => 2.04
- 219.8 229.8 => 2.44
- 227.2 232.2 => 2.5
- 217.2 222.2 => 2.32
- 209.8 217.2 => 2.26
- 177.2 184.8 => 1.3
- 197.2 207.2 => 2.18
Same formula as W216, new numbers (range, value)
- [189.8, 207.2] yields 1.94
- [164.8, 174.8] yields 1.57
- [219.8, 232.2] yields 2.33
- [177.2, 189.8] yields 1.26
